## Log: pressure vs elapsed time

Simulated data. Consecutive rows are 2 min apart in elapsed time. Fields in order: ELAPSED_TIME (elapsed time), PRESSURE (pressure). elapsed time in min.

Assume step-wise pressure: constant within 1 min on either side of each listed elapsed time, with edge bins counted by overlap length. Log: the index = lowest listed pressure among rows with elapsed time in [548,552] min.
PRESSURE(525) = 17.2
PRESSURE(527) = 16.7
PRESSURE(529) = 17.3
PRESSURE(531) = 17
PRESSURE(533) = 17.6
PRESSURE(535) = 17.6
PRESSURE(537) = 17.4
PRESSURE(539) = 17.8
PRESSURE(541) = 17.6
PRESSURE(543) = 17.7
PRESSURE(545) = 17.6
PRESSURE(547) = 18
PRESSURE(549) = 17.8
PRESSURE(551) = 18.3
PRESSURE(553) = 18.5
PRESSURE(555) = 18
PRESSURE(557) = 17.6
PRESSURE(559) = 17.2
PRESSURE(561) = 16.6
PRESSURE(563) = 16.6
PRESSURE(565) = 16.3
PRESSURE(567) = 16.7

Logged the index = 17.8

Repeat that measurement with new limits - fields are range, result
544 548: 17.6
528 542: 17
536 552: 17.4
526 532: 16.7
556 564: 16.6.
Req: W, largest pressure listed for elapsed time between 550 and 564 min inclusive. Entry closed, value 18.5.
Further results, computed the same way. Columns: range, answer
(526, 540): 17.8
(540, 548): 18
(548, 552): 18.3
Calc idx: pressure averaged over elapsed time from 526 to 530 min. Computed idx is 17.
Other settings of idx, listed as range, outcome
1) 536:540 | 17.6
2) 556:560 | 17.4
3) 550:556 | 18.3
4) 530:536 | 17.4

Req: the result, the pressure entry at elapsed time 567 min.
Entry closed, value 16.7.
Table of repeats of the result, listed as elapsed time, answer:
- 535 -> 17.6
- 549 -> 17.8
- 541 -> 17.6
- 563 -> 16.6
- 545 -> 17.6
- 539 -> 17.8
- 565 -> 16.3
